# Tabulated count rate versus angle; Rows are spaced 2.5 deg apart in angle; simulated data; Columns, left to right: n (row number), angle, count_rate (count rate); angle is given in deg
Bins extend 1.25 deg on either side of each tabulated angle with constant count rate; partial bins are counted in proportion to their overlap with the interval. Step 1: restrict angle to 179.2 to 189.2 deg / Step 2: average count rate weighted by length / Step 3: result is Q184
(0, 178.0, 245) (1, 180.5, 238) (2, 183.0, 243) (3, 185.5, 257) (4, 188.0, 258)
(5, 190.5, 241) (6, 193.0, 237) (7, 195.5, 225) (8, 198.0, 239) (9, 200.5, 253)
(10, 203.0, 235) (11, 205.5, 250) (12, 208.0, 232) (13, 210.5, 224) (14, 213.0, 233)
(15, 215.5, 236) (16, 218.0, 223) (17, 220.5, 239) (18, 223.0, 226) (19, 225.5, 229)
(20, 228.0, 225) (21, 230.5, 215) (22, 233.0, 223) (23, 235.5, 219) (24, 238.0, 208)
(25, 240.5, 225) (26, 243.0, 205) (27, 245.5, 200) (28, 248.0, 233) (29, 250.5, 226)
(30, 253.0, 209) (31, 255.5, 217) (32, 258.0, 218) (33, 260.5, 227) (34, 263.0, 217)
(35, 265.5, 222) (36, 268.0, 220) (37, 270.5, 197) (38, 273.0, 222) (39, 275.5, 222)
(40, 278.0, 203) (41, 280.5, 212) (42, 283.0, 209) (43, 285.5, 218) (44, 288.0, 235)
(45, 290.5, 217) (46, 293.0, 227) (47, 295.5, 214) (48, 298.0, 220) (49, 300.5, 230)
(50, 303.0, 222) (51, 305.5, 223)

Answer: 249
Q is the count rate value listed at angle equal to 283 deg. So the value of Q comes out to 209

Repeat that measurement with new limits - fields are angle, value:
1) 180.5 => 238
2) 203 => 235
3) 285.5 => 218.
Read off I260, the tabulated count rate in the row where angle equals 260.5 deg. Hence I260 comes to 227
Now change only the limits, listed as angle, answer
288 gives 235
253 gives 209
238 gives 208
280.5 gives 212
